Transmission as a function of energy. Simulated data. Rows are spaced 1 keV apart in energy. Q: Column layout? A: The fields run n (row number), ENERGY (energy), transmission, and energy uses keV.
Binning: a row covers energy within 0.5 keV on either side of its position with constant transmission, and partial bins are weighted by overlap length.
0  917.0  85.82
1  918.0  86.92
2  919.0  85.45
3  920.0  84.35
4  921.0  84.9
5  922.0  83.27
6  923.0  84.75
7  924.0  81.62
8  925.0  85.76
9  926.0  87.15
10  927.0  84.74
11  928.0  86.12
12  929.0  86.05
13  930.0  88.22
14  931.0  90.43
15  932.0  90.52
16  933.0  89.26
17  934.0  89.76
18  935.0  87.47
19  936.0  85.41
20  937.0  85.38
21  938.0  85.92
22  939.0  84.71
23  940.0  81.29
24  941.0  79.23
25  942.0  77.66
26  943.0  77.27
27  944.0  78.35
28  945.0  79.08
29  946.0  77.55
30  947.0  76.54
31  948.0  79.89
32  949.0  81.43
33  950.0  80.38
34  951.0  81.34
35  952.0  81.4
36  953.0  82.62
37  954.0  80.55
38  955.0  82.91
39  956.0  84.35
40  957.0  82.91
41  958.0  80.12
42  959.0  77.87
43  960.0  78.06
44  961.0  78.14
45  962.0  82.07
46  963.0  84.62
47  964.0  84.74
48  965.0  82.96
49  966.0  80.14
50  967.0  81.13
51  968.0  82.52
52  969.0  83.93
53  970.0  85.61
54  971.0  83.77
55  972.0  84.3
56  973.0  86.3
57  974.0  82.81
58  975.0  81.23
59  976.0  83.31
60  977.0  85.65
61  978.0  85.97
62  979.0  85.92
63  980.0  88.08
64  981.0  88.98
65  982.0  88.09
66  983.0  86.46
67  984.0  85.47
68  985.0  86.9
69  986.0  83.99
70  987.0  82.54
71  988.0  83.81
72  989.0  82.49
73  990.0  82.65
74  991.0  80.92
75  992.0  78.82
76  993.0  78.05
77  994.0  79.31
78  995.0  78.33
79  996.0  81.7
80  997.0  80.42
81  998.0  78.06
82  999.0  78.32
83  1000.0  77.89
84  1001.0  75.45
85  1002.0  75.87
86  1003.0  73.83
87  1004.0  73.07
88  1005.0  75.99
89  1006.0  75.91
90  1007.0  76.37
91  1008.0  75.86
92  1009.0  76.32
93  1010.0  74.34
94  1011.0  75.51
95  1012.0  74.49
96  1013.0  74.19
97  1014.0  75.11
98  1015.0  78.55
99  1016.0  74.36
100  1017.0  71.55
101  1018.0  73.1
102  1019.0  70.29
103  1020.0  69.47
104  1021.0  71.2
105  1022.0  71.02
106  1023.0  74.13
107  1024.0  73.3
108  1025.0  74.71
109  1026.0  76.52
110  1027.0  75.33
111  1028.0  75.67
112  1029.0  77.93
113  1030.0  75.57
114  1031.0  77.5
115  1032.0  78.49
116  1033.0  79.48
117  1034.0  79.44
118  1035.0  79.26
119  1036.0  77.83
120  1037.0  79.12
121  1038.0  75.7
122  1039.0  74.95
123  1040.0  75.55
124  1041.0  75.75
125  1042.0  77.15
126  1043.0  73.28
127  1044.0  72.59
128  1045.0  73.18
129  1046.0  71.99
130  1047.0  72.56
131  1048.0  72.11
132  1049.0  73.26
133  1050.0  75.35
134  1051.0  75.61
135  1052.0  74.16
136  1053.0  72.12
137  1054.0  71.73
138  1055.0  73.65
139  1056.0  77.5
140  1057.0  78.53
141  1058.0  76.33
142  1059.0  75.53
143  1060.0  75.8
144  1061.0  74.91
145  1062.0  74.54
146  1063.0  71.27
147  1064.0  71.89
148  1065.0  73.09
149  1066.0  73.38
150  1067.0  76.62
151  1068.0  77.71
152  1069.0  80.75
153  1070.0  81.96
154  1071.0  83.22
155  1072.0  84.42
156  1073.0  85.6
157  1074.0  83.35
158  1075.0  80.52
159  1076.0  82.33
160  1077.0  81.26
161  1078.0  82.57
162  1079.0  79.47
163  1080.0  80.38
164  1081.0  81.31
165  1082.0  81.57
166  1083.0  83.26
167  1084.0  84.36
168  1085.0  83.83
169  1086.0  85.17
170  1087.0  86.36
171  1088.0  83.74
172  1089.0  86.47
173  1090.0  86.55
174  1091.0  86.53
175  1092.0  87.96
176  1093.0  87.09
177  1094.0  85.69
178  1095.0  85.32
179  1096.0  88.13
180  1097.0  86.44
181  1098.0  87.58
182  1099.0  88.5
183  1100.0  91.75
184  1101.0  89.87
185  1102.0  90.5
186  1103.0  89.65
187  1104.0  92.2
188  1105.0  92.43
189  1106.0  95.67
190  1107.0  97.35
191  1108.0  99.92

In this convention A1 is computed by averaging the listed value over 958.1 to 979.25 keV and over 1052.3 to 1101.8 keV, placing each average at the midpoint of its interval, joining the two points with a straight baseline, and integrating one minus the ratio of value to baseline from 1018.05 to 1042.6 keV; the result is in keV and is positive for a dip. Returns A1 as 1.9 keV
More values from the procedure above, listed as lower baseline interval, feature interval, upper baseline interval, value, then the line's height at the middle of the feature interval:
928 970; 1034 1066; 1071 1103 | 3.67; 84.5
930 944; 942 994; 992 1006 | -0.85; 81.1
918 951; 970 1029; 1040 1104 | 2.35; 82.1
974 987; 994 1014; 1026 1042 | 1.33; 81.9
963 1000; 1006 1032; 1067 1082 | 2.49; 82.5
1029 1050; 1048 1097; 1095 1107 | 2.12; 83.6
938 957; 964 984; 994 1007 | -1.46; 78.9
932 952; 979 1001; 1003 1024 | -1.61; 76.7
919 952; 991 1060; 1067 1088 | 6.05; 82.8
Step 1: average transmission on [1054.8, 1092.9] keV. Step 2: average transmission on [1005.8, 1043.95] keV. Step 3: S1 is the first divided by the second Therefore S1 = 1.1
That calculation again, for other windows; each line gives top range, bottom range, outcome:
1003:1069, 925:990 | 0.90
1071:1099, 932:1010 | 1.03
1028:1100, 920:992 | 0.95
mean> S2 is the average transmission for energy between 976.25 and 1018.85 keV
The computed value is 79.4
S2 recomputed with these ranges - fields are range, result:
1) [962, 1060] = 78.2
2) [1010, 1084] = 76.4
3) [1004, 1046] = 75.2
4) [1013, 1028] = 73.6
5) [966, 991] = 84.5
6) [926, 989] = 83.5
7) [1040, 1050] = 73.7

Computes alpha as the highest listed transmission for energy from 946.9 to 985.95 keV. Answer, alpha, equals 88.98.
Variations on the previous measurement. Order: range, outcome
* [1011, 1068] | 79.48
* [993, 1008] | 81.7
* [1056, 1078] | 85.6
